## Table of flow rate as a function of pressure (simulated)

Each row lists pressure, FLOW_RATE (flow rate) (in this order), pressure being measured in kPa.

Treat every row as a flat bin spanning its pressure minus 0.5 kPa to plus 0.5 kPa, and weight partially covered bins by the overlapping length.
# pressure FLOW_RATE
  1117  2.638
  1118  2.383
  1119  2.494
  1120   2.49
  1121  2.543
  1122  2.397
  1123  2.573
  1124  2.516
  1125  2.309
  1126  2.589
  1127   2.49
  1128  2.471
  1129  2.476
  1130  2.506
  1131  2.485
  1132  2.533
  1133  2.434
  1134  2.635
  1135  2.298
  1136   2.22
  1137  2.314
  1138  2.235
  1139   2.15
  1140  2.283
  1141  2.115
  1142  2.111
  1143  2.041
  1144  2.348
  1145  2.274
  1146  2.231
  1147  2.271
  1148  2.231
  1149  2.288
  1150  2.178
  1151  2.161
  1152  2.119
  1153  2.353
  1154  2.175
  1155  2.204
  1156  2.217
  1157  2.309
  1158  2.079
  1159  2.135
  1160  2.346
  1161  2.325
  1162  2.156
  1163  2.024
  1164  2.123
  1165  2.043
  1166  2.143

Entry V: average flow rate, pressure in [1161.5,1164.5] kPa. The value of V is 2.1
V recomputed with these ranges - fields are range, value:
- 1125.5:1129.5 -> 2.51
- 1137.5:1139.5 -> 2.19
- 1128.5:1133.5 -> 2.49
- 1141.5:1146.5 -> 2.2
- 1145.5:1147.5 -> 2.25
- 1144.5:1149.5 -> 2.26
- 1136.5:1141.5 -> 2.22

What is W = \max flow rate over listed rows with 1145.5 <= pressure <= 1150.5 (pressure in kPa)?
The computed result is 2.288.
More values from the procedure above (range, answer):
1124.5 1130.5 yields 2.589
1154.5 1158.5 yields 2.309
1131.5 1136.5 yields 2.635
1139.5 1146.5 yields 2.348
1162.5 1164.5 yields 2.123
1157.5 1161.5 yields 2.346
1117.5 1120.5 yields 2.494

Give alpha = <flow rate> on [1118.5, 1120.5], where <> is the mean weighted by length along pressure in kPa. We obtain 2.49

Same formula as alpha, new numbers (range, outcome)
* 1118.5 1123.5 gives 2.5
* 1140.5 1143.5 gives 2.09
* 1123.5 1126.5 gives 2.47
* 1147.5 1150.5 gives 2.23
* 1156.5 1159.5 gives 2.17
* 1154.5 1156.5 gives 2.21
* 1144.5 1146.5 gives 2.25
